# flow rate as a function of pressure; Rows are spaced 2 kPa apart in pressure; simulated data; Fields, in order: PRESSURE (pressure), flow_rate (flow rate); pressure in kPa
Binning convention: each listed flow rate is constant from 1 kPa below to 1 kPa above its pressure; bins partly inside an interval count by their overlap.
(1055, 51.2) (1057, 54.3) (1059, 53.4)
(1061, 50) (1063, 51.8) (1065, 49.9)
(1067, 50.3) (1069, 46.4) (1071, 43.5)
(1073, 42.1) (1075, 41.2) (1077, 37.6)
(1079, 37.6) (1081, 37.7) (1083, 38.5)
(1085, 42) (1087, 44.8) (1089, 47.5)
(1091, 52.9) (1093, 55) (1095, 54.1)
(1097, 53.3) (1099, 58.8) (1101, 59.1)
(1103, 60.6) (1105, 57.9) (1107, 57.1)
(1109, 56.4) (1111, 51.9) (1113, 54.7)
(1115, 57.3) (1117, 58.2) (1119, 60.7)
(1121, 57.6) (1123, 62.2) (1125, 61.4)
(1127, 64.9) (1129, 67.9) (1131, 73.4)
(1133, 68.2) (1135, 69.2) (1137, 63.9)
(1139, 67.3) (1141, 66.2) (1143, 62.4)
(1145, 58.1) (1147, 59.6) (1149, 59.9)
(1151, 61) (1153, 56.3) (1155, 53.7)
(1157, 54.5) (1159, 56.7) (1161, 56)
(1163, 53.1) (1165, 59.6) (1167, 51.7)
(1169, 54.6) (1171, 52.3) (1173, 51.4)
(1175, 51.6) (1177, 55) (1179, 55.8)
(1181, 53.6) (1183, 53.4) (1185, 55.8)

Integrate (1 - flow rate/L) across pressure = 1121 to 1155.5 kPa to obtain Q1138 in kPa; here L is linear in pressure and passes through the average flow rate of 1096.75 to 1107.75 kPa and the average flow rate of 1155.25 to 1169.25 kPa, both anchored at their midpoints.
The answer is -4.2 kPa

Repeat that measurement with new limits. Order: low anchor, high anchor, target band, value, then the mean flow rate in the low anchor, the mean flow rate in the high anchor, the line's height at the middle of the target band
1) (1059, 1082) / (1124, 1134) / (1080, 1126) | 2.7 kPa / 44.8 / 67.2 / 57.2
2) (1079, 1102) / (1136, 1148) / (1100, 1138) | -3.0 kPa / 48.9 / 62.9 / 56.7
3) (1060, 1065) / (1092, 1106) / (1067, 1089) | 4.7 kPa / 50.7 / 57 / 53.4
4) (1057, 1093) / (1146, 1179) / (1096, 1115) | -3.0 kPa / 45.7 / 55.4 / 49.1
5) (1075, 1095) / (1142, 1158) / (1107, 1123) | -2.0 kPa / 44.1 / 58.2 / 50.6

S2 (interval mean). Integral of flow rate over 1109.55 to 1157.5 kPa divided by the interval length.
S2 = 61.3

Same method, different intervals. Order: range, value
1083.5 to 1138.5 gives 58.1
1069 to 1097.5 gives 44.7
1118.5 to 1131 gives 63.4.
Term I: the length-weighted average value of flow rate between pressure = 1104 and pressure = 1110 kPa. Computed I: 57.1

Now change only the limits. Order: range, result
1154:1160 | 55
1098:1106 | 59.1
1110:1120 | 56.6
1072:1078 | 40.3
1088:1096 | 52.4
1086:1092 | 48.4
